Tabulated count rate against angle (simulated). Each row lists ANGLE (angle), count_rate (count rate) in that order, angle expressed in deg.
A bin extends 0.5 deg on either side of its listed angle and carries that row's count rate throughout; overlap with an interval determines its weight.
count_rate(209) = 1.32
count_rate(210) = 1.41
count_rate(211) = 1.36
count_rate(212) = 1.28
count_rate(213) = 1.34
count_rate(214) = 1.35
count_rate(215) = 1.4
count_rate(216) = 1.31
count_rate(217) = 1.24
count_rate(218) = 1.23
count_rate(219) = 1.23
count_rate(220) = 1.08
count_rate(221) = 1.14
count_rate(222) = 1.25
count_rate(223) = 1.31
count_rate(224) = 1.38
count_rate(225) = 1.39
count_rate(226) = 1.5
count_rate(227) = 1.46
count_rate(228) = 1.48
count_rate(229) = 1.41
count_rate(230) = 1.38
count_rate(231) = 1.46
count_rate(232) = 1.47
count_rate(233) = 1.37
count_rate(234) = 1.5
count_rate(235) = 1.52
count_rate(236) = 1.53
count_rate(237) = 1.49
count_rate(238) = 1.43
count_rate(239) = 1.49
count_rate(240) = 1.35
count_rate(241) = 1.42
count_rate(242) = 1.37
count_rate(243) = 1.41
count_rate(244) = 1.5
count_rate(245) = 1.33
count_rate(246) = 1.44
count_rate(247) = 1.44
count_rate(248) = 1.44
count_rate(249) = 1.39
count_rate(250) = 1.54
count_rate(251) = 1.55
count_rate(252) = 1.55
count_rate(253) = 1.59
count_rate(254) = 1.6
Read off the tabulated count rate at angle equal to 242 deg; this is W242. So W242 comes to 1.37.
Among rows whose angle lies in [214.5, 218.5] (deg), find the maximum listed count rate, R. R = 1.4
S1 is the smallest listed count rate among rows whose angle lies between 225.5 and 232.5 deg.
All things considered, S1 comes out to 1.38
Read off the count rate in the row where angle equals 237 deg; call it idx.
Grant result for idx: 1.49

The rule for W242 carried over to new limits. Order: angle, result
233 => 1.37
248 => 1.44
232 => 1.47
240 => 1.35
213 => 1.34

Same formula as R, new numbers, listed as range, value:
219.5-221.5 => 1.14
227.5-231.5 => 1.48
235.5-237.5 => 1.53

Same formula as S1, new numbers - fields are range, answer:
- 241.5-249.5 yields 1.33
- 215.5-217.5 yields 1.24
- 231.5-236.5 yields 1.37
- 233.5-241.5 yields 1.35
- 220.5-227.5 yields 1.14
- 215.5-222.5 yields 1.08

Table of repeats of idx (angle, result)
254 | 1.6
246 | 1.44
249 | 1.39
